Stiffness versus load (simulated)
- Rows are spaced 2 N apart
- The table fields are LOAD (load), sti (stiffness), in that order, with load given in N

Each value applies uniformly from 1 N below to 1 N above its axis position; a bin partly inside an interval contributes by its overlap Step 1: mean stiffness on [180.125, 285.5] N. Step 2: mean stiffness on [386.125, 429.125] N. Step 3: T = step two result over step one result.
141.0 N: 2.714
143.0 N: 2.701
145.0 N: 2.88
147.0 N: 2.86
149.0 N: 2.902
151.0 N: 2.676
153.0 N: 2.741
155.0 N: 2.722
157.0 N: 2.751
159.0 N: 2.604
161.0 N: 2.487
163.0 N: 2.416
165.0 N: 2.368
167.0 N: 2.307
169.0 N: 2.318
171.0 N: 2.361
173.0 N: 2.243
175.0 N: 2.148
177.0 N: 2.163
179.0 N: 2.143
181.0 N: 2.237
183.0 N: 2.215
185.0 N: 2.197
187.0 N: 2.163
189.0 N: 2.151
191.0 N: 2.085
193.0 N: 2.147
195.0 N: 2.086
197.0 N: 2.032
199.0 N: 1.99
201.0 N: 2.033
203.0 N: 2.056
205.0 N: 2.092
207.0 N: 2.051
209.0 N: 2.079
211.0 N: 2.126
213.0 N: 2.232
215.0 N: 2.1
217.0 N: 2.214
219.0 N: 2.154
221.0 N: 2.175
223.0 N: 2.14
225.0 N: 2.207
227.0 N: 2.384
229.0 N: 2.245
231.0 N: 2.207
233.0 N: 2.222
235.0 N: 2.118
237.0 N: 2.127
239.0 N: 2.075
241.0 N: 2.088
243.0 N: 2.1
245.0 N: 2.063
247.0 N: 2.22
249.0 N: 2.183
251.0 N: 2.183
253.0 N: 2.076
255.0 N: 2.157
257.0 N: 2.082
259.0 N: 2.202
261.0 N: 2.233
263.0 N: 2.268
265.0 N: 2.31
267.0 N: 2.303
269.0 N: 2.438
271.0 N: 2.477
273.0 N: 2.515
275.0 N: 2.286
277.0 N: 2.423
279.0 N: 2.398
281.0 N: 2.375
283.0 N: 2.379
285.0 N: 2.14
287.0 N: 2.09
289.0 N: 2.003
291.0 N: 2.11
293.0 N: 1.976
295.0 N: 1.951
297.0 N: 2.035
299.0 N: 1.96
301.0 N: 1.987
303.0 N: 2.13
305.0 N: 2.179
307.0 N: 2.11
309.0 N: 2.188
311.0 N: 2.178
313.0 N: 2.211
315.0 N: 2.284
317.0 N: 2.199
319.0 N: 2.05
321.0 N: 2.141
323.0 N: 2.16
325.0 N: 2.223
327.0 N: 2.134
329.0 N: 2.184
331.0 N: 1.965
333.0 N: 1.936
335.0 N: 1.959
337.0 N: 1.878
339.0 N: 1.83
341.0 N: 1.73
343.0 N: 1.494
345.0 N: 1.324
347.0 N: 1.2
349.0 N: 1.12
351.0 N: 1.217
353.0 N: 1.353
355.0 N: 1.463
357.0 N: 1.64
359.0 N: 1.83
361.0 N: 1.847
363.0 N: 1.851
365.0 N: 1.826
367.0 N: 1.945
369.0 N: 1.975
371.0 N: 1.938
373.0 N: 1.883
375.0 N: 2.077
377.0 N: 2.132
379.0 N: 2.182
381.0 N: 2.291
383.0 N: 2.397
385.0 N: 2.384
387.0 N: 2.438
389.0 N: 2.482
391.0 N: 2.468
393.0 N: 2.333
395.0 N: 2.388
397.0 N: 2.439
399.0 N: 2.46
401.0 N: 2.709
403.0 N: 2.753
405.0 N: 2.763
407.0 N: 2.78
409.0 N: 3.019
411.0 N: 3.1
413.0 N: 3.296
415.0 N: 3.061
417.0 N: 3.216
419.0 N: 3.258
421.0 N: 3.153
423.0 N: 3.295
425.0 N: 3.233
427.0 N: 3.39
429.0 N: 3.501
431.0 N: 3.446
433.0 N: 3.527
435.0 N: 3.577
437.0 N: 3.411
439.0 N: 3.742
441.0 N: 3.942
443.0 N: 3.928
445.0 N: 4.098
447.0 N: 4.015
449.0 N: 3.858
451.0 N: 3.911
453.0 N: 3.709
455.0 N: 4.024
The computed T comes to 1.31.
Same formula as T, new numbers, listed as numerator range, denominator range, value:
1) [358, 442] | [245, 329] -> 1.24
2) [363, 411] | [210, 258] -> 1.09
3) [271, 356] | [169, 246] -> 0.93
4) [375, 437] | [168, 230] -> 1.32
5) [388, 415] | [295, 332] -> 1.27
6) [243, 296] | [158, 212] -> 1.01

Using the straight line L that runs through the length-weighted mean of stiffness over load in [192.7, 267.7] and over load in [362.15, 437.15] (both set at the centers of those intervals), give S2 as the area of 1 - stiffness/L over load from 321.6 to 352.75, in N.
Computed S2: 9.2 N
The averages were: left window 2.15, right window 2.69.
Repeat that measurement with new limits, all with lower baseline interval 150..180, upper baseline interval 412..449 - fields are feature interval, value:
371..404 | 9.8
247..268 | 4.5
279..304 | 7.1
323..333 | 3.2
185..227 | 7.7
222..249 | 5.4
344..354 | 6.1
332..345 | 5.7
